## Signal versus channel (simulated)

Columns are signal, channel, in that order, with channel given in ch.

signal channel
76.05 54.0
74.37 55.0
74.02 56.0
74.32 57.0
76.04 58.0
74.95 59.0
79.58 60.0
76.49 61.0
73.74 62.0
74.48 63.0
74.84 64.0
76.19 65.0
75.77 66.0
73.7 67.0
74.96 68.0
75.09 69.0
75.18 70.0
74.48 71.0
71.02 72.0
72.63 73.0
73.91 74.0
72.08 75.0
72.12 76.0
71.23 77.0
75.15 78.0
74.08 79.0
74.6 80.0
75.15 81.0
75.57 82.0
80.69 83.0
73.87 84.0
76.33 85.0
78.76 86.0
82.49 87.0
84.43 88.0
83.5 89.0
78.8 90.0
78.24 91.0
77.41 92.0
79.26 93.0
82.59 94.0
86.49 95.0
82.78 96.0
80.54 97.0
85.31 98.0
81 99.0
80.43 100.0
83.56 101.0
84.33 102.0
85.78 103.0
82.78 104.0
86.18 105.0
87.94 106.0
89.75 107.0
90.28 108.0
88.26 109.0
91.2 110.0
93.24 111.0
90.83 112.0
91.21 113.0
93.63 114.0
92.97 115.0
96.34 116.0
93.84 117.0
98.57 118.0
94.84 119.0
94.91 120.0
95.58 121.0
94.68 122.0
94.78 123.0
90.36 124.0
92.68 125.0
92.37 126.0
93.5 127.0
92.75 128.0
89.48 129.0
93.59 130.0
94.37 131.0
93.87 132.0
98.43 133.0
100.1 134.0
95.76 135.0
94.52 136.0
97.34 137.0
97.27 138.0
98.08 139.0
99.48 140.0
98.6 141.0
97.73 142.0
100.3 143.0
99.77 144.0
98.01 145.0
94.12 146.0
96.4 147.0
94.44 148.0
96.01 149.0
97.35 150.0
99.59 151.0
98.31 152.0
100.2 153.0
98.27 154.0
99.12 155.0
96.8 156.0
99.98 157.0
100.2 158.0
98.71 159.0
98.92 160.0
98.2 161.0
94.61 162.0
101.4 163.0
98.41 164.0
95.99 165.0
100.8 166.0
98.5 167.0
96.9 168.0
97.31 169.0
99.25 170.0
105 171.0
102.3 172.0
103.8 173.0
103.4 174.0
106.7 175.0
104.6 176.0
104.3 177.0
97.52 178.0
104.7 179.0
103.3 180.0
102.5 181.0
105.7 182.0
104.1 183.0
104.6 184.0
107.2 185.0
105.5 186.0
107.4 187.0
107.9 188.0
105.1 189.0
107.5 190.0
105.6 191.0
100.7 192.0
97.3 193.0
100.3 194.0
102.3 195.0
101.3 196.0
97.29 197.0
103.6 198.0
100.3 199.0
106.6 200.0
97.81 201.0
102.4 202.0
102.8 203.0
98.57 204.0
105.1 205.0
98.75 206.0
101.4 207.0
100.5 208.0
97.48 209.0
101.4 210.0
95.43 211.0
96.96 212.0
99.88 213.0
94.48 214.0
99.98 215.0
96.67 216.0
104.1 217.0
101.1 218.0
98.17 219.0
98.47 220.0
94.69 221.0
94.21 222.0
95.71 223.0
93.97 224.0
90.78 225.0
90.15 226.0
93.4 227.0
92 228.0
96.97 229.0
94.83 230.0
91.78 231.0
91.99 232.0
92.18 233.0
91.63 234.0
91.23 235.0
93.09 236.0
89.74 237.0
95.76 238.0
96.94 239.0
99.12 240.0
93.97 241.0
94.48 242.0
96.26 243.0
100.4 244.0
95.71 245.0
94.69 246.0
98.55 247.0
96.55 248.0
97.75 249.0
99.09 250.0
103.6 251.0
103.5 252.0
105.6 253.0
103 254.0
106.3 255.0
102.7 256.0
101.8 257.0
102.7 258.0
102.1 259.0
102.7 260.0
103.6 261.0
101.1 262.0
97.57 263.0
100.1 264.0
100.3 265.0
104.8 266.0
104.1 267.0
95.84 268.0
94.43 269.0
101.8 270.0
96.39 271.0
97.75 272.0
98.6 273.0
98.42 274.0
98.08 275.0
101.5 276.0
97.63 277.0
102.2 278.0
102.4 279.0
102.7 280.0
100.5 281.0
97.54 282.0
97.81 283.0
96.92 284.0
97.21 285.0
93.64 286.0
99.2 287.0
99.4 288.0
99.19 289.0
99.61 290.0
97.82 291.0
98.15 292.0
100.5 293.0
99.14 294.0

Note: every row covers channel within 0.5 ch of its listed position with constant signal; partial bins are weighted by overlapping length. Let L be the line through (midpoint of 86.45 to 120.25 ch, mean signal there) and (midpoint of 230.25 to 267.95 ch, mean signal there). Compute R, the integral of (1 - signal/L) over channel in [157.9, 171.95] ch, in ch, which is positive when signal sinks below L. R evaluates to -1.1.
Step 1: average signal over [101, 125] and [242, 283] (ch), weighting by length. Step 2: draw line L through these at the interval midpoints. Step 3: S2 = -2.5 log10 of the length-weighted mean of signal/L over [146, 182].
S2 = -0.06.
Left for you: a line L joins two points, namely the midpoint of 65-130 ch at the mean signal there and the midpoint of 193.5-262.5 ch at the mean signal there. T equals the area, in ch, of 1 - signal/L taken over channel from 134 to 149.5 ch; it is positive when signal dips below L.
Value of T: -1.5 ch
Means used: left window 83.7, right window 98.3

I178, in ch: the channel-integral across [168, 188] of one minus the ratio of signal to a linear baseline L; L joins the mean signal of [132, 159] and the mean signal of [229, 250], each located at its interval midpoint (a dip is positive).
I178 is -1.4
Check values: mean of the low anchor 97.9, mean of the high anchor 95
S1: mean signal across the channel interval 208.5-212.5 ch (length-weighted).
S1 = 97.8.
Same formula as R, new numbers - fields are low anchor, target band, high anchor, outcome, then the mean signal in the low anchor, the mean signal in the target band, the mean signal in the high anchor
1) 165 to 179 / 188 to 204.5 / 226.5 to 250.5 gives -0.5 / 101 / 102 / 94.9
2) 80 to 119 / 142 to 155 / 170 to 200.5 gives -0.3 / 84.8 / 97.8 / 104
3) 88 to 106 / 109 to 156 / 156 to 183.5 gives -2.1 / 82.5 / 95.6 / 101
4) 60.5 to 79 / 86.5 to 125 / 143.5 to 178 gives -1.6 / 74.1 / 87.7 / 99.3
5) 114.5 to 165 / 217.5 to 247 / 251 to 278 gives 1.5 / 96.5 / 94.7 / 101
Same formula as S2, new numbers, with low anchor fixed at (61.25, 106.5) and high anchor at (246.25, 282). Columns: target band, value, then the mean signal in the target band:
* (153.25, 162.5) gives -0.128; 98.4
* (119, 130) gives -0.123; 93.2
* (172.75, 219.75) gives -0.110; 102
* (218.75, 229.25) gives 0.016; 94.3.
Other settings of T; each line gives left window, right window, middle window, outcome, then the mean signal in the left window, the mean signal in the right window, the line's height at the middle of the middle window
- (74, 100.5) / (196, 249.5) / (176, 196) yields -2.58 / 78.5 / 97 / 92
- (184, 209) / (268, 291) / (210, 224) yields 0.54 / 103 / 98.7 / 102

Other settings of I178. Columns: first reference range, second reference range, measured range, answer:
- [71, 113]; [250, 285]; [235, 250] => 0.31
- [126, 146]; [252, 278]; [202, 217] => -0.09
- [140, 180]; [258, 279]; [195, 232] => 0.65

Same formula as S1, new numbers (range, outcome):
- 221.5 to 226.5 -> 93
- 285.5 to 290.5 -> 98.2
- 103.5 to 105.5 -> 84.5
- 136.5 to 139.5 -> 97.6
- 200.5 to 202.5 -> 100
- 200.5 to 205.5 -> 101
